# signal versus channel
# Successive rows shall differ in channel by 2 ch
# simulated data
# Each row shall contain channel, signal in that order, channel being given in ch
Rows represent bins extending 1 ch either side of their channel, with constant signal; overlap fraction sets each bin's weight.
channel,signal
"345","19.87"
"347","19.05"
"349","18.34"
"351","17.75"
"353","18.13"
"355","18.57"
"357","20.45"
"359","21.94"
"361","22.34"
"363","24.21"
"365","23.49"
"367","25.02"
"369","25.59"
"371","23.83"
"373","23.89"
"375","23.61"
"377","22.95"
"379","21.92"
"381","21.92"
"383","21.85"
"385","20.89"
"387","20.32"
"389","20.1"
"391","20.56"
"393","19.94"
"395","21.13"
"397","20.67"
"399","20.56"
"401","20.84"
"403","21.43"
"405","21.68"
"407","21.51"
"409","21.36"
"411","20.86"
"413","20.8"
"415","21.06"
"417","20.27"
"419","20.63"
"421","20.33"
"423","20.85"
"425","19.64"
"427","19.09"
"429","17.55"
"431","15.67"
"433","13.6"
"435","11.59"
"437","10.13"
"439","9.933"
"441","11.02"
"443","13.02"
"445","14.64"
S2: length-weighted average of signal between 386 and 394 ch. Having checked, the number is 20.2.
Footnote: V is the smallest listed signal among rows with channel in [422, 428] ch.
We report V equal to 19.09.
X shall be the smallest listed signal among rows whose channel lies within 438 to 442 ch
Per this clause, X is 9.933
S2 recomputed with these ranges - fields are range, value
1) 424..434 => 17.1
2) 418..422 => 20.5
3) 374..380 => 22.8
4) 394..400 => 20.8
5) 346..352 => 18.4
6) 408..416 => 21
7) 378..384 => 21.9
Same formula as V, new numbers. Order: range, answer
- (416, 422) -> 20.27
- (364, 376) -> 23.49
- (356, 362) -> 20.45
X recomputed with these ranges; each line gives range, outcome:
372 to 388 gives 20.32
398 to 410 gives 20.56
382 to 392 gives 20.1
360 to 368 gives 22.34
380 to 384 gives 21.85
